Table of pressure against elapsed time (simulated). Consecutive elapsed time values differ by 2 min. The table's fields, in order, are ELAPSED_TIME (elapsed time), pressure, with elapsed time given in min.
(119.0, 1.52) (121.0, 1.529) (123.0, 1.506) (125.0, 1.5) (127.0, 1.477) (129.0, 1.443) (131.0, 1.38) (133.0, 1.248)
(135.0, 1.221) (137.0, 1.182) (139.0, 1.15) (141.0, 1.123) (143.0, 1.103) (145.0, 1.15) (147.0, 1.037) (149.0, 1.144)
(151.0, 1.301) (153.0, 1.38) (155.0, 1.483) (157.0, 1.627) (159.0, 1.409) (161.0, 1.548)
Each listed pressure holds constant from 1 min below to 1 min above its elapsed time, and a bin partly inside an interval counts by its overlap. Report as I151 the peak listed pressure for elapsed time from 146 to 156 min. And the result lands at 1.483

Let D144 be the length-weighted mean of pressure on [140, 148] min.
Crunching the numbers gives 1.1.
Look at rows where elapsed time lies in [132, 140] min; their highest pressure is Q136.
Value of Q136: 1.248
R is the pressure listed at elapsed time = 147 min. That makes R 1.037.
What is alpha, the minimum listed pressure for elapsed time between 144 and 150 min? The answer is 1.037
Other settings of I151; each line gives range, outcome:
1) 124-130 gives 1.5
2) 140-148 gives 1.15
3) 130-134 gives 1.38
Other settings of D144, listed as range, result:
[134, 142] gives 1.17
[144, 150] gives 1.11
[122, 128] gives 1.49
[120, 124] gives 1.52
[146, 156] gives 1.27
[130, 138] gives 1.26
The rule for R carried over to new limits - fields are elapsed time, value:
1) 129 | 1.443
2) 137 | 1.182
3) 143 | 1.103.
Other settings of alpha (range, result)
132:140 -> 1.15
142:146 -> 1.103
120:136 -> 1.221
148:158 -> 1.144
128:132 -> 1.38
